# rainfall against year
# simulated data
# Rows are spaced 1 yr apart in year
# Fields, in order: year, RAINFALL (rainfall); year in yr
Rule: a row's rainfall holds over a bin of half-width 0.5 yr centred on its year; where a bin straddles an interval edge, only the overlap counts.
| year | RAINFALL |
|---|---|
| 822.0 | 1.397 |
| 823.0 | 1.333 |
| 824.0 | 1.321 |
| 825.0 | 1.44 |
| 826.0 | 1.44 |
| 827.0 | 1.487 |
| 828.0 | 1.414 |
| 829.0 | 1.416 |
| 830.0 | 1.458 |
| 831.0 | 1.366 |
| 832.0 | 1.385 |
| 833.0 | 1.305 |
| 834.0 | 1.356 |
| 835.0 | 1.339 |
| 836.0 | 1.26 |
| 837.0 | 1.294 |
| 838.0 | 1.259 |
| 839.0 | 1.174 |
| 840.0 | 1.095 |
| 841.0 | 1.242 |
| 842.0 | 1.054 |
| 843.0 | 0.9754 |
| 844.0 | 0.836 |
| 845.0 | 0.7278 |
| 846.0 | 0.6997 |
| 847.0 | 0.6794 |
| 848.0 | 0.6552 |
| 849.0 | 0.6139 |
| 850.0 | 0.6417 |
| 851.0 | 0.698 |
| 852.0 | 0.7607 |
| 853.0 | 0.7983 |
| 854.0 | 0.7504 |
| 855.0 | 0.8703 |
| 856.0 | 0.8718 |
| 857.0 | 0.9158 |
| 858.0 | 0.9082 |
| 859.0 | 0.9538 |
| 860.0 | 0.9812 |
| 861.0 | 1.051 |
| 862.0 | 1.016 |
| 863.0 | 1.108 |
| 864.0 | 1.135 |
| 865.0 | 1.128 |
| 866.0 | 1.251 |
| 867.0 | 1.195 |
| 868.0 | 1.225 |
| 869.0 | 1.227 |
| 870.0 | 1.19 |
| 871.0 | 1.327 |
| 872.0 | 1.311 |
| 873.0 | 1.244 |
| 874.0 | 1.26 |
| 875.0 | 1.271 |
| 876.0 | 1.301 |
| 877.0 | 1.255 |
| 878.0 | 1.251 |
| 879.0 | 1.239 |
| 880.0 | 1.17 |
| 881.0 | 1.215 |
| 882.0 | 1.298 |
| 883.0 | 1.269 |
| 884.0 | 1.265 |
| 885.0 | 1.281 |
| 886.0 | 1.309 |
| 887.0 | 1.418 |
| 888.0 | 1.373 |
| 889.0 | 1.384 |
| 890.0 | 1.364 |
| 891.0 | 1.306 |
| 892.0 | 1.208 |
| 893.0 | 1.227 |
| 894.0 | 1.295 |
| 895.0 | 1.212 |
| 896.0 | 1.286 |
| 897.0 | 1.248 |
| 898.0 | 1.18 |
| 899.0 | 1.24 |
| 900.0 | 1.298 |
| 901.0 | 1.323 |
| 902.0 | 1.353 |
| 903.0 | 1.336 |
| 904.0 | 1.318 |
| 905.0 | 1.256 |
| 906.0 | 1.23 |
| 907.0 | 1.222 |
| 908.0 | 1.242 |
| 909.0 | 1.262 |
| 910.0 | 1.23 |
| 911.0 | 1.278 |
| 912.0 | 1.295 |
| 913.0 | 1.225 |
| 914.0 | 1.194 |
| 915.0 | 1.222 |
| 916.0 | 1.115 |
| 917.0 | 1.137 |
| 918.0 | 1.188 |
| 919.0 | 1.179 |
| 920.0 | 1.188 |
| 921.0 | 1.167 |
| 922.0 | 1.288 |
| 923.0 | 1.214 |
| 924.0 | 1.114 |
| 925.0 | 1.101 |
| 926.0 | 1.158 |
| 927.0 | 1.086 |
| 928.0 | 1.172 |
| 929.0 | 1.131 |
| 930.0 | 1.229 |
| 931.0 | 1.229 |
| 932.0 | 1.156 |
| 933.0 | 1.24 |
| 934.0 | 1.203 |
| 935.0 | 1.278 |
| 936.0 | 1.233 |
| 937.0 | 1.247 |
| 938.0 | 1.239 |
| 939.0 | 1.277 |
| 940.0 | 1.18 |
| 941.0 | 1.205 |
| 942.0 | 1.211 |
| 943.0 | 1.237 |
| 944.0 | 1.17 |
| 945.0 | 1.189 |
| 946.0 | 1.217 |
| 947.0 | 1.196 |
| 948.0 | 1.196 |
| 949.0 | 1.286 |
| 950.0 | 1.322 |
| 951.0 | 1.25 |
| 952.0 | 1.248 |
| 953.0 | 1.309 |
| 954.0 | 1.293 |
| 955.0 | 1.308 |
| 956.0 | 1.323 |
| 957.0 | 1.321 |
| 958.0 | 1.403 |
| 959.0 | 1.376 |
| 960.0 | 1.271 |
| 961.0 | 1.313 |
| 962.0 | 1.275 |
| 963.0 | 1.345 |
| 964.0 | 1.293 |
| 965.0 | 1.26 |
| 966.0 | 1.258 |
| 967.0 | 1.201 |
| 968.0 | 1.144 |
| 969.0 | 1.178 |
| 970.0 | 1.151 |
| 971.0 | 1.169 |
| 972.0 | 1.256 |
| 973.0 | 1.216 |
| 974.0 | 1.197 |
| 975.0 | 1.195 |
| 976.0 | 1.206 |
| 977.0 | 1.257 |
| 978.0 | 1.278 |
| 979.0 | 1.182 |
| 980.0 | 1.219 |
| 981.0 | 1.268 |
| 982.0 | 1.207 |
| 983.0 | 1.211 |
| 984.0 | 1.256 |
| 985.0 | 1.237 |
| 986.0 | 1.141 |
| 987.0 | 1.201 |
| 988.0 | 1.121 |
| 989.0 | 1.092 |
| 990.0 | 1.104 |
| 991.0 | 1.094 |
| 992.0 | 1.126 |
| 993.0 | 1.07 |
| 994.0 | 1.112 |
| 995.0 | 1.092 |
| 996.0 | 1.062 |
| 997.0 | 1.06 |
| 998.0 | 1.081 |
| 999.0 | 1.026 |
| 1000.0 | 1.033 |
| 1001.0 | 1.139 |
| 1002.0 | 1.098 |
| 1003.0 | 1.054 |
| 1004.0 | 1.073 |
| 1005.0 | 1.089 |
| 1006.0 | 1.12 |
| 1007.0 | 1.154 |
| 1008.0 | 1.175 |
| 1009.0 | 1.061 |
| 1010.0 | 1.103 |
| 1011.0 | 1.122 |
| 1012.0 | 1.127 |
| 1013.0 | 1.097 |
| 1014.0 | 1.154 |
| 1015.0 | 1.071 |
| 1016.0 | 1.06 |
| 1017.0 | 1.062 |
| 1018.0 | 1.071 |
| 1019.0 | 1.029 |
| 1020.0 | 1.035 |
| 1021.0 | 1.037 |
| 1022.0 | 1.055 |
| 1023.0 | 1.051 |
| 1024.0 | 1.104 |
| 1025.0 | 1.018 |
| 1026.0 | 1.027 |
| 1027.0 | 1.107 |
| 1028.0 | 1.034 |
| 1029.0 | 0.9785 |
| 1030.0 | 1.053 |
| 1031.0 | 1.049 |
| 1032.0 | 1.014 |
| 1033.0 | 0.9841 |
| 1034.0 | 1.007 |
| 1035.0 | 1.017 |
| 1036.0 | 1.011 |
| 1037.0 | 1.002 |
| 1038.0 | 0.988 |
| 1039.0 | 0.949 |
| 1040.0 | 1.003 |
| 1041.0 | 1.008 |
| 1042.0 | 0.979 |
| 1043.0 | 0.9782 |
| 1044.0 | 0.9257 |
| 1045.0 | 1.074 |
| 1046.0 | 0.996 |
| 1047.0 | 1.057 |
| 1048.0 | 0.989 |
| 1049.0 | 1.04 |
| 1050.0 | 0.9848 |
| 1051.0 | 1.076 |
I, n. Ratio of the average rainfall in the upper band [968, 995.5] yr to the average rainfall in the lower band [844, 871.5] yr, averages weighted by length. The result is 1.26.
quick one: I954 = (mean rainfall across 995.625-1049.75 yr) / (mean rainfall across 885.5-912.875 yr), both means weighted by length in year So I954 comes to 0.82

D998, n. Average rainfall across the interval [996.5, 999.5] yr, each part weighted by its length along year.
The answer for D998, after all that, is 1.06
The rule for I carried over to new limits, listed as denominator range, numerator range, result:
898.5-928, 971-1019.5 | 0.93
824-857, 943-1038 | 1.07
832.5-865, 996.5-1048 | 1.08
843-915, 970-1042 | 0.97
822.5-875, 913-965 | 1.11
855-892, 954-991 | 1.03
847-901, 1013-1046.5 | 0.91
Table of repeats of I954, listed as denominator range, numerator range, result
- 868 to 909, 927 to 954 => 0.96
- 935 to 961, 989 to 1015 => 0.87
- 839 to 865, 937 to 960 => 1.41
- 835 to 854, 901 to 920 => 1.34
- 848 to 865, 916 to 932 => 1.33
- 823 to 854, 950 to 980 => 1.14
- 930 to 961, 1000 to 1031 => 0.86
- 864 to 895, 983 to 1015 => 0.88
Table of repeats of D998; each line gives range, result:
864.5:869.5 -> 1.21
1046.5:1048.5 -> 1.02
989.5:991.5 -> 1.1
